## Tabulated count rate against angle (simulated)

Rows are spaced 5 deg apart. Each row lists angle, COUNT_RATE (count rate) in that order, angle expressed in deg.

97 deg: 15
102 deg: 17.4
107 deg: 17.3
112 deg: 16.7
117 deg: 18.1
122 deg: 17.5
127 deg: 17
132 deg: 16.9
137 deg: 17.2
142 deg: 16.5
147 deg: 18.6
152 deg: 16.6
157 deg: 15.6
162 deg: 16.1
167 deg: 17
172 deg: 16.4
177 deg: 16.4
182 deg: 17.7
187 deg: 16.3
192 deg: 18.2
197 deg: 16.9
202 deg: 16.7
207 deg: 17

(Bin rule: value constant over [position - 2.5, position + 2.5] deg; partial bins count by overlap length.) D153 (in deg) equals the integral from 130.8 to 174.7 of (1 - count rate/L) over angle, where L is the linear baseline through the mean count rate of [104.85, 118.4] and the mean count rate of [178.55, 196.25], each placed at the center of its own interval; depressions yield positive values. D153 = 1.4 deg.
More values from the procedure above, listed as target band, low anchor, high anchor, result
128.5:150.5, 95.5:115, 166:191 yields -0.6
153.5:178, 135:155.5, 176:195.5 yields 1.2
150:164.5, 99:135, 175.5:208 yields 0.9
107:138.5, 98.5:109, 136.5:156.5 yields -0.3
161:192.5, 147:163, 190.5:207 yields 0.0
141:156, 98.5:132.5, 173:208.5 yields 0.0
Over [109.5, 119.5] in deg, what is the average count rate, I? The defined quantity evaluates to 17.4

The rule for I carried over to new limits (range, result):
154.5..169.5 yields 16.2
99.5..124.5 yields 17.4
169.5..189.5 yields 16.7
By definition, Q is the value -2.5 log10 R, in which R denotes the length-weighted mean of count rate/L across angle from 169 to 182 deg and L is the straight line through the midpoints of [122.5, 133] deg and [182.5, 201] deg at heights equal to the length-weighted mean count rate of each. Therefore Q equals 0.03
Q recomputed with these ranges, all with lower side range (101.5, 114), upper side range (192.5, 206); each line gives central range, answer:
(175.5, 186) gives 0.003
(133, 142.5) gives 0.010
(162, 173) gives 0.029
